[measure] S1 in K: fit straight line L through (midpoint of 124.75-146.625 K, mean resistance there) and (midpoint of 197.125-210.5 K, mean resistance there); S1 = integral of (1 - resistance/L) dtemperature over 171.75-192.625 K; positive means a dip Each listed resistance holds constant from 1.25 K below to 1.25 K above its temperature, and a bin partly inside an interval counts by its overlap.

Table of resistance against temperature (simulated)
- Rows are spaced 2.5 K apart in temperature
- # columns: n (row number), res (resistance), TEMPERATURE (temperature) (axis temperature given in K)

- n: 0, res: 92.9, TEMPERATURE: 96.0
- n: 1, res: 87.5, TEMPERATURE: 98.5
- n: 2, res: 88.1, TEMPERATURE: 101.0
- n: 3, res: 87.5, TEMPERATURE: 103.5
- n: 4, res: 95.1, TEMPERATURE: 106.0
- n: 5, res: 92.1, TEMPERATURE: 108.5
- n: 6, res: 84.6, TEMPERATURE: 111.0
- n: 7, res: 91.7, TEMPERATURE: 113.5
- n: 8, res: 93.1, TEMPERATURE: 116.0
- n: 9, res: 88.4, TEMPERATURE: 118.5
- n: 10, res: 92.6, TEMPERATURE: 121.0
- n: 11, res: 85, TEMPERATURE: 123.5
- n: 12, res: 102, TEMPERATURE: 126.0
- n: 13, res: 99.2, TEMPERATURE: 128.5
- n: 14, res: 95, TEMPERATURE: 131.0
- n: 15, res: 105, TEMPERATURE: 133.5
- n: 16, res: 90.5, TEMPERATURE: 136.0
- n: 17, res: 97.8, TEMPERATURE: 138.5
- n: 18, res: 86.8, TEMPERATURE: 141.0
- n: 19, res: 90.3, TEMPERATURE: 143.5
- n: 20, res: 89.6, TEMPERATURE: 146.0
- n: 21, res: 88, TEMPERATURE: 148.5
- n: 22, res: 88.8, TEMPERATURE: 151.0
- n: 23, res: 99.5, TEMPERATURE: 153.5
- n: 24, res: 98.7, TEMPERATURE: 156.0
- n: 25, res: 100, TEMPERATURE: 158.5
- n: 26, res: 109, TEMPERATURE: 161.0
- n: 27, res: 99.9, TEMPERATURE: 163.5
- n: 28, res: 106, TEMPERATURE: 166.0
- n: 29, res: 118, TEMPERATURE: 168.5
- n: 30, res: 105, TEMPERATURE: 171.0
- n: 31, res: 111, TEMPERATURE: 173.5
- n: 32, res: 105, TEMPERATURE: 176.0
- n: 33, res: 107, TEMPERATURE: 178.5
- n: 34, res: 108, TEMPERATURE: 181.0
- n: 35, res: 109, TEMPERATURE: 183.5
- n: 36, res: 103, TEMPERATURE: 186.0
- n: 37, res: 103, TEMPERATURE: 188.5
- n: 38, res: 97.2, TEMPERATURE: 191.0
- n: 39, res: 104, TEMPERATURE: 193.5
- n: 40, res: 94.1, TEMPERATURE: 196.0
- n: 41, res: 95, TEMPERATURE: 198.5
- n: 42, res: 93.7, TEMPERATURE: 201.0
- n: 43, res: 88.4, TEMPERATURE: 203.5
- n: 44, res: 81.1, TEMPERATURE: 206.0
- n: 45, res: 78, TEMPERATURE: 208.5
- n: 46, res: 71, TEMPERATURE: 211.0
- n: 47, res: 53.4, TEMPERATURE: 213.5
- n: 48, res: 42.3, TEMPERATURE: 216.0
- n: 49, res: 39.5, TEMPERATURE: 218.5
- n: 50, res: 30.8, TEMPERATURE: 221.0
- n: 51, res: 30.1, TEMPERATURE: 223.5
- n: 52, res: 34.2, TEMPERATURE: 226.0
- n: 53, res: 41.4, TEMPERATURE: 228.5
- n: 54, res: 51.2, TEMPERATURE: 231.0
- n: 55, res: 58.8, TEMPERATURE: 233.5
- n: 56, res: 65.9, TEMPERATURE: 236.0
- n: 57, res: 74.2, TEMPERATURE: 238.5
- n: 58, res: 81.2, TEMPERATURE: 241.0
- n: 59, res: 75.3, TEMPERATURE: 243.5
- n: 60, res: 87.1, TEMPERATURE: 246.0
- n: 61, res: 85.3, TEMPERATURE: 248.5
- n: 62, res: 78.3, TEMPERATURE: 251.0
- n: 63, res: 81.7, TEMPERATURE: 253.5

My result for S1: -3.8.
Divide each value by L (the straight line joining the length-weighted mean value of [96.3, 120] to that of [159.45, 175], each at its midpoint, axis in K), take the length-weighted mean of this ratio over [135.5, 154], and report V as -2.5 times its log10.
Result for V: 0.112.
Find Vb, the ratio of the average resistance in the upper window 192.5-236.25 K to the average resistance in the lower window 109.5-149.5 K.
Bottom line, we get 0.69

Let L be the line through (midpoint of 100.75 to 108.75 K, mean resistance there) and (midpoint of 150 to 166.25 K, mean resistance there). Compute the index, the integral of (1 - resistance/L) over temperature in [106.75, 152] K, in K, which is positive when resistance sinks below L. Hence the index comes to 1.3 K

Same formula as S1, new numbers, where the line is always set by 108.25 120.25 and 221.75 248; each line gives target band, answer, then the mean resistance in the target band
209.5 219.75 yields 2.1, 52.2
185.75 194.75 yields -3.9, 102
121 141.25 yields -2.3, 95.4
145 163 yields -3.7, 96.5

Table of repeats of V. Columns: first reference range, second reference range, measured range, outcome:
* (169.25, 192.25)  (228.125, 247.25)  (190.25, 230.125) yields 0.31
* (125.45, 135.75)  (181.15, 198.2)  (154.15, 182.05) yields -0.05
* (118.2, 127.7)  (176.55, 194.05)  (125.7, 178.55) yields -0.01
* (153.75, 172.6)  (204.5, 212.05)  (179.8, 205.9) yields -0.14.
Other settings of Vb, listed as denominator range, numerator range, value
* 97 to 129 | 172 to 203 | 1.12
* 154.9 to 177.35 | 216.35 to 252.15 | 0.56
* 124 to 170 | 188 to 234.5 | 0.69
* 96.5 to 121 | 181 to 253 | 0.82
